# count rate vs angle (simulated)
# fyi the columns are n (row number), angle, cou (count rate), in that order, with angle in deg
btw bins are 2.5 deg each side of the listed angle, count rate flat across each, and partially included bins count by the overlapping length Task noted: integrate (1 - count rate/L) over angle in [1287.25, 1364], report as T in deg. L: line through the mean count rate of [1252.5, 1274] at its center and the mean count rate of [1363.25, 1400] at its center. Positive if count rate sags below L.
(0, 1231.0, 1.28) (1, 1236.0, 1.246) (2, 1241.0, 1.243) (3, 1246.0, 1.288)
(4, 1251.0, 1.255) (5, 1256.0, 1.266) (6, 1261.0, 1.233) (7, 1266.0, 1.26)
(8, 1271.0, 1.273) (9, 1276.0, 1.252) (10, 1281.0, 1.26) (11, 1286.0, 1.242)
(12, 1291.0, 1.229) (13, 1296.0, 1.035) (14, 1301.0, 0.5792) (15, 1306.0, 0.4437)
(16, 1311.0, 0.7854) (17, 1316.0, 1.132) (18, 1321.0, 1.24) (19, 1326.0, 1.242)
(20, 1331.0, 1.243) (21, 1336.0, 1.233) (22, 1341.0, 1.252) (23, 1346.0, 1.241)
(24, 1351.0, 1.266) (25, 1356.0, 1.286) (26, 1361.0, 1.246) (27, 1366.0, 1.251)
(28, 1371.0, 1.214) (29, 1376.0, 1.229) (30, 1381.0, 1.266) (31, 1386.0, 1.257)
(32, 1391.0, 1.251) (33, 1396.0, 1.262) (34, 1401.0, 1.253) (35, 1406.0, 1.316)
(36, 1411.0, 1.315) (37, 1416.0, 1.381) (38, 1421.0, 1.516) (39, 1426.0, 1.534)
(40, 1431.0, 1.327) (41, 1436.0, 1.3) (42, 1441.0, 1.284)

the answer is 9.3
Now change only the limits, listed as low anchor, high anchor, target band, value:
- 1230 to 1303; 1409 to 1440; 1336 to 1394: 3.0 deg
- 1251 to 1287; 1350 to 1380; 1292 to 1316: 8.9 deg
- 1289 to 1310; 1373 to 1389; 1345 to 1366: -2.8 deg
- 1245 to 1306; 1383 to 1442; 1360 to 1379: 0.6 deg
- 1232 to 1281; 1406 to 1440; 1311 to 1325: 2.0 deg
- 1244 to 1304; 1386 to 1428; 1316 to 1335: 0.2 deg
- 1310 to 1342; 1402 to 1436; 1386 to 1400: 0.7 deg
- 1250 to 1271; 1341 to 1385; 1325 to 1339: 0.1 deg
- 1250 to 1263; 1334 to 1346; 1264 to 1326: 9.0 deg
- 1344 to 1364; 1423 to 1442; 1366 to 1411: 1.7 deg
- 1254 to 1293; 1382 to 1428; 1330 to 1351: 0.8 deg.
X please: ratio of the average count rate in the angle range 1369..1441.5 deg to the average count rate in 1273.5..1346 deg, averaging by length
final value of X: 1.21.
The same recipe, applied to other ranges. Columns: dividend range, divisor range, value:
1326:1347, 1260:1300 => 1.04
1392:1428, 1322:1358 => 1.09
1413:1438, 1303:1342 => 1.33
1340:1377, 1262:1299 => 1.03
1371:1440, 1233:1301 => 1.09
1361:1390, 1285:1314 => 1.43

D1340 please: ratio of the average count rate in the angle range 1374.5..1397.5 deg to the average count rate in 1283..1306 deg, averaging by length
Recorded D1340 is 1.30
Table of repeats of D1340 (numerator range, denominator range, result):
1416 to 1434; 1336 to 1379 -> 1.16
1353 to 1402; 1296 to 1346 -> 1.22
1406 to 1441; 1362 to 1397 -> 1.11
